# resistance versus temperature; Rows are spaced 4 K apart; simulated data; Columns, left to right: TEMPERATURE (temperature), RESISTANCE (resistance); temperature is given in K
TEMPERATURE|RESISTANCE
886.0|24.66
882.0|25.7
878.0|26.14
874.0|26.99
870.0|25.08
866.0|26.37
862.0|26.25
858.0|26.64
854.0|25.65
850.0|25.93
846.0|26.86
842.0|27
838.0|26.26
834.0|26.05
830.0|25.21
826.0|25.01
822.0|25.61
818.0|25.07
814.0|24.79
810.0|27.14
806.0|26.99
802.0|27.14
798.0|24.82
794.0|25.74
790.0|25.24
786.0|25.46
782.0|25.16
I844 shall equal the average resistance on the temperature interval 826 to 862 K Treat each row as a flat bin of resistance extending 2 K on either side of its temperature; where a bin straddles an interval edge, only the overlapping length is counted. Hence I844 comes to 26.1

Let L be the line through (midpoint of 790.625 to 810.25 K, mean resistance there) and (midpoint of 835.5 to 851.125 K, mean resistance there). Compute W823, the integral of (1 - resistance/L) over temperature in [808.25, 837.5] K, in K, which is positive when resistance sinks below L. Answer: 0.9 K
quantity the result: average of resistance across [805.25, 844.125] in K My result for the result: 25.9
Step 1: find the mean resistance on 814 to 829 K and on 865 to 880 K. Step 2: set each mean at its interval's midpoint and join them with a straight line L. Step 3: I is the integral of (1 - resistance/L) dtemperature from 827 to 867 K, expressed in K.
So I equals -0.8 K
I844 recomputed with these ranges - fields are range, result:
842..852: 26.5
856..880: 26.2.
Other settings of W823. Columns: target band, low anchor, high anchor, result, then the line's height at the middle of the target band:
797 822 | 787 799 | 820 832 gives -0.7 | 25.3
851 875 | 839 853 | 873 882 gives 0.3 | 26.4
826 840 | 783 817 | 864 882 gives 0.1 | 26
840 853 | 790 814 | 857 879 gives -0.2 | 26.2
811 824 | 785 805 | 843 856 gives 0.3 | 25.9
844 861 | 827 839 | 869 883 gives -0.3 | 25.9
